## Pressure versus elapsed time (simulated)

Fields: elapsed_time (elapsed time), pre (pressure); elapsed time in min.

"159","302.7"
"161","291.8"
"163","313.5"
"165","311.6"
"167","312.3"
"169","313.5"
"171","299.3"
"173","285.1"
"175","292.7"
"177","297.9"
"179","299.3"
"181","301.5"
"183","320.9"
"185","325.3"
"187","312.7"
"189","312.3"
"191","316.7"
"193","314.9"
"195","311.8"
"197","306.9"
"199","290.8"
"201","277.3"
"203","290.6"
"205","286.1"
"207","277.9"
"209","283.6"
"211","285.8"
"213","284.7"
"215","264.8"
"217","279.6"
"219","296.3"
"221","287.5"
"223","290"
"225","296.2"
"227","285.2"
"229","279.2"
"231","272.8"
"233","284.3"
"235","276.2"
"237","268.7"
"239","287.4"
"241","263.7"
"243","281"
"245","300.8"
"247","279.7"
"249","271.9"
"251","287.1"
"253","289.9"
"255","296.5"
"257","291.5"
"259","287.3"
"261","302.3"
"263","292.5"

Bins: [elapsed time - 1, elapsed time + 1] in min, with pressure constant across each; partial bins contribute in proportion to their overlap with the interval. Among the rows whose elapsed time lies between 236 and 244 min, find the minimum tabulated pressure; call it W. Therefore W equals 263.7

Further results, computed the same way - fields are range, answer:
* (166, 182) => 285.1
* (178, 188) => 299.3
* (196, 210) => 277.3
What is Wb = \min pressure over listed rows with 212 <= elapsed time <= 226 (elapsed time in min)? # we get 264.8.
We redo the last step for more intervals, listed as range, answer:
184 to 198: 306.9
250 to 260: 287.1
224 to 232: 272.8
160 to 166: 291.8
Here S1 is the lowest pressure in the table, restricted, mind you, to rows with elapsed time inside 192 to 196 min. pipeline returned 311.8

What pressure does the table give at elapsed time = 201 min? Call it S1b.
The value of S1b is 277.3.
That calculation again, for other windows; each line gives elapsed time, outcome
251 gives 287.1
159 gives 302.7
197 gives 306.9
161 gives 291.8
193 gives 314.9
